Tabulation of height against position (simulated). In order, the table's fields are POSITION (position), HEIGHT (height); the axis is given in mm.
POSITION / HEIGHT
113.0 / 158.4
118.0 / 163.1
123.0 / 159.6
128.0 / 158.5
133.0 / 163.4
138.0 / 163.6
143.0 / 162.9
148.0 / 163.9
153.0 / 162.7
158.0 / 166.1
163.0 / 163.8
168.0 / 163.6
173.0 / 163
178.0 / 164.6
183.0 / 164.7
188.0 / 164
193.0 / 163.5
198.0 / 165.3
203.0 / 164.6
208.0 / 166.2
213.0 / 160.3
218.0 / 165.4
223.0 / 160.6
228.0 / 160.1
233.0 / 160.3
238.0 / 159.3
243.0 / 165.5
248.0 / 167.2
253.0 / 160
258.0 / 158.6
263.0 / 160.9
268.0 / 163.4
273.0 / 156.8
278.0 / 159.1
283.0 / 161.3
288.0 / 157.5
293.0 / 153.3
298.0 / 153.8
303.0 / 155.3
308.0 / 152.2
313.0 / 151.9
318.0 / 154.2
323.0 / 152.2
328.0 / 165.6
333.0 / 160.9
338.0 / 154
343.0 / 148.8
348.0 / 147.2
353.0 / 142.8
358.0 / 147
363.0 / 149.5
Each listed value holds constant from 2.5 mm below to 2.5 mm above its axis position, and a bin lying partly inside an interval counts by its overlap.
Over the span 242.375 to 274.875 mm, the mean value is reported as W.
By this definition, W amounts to 162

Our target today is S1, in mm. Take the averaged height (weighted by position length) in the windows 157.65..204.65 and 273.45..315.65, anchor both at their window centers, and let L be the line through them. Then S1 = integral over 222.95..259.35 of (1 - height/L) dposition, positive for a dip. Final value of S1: -0.4 mm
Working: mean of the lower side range 164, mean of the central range 162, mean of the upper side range 156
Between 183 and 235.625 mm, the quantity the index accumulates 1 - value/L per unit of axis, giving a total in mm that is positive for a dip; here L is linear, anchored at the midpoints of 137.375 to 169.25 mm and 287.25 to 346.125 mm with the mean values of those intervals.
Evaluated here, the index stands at -0.8 mm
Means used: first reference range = 164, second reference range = 155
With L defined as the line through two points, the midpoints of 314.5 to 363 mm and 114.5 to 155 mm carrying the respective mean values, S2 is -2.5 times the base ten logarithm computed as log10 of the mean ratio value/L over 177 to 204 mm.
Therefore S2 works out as -0.03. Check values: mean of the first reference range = 162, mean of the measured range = 164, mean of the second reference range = 152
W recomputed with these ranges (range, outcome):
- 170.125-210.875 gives 164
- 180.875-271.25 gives 163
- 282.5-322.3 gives 154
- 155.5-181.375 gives 164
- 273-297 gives 157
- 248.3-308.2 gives 158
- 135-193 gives 164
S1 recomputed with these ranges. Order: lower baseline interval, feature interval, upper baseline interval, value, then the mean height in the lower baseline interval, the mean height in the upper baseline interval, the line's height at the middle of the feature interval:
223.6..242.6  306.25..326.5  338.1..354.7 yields -0.3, 161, 148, 151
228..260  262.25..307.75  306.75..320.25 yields -0.3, 162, 153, 156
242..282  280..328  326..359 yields 0.4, 161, 152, 157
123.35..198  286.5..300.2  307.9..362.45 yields 0.0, 163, 152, 155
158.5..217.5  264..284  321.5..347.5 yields -0.1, 164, 156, 159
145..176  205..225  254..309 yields -0.3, 164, 158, 161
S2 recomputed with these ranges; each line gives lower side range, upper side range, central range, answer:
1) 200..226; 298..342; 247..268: -0.01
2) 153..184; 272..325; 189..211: -0.02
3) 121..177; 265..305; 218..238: -0.01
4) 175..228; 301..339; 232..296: 0.00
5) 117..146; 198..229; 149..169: -0.01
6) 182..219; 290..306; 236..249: -0.03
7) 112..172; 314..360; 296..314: 0.01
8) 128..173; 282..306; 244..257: -0.03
